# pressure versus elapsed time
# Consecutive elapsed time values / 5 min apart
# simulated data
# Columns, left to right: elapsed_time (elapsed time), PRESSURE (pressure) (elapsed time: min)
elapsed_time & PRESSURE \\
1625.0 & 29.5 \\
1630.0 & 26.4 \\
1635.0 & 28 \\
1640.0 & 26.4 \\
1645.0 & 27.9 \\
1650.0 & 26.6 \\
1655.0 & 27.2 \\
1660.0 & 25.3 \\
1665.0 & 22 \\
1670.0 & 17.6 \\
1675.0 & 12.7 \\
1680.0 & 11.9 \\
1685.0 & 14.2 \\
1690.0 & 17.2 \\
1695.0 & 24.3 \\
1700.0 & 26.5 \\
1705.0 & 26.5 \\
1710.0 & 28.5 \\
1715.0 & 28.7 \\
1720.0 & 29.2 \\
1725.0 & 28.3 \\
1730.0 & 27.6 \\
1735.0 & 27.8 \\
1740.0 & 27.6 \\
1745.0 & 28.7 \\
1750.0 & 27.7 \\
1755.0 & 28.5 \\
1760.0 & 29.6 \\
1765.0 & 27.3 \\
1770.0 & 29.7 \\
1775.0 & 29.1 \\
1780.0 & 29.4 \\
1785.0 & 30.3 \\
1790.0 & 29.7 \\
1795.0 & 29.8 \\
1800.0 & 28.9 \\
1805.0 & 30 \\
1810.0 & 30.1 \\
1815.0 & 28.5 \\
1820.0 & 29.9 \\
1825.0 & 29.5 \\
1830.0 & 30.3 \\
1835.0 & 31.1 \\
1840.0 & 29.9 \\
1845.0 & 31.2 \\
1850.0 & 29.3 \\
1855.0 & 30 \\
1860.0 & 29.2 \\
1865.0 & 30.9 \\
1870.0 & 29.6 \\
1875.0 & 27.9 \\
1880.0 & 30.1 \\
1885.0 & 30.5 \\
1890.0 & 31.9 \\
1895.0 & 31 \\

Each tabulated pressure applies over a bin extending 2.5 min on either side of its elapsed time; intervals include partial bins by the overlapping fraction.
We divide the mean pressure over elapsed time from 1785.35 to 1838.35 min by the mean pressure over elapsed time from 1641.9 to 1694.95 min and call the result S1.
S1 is 1.45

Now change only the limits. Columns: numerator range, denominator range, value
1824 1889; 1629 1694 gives 1.38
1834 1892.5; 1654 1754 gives 1.25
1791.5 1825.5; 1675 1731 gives 1.27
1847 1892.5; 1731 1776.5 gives 1.05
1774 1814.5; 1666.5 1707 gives 1.57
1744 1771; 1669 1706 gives 1.53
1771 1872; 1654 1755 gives 1.24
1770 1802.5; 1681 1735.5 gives 1.19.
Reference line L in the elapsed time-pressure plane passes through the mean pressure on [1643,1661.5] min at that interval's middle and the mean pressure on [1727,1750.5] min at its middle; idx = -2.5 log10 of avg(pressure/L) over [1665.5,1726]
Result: 0.24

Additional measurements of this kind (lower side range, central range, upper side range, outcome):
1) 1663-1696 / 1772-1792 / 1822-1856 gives -0.17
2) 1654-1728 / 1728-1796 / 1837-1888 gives -0.13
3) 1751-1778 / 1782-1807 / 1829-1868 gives -0.02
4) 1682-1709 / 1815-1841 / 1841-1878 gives -0.07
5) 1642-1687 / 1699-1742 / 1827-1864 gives -0.18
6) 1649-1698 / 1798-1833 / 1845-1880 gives -0.09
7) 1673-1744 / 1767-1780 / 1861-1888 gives -0.12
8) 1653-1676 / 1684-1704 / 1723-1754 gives 0.13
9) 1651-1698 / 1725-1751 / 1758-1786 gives -0.09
